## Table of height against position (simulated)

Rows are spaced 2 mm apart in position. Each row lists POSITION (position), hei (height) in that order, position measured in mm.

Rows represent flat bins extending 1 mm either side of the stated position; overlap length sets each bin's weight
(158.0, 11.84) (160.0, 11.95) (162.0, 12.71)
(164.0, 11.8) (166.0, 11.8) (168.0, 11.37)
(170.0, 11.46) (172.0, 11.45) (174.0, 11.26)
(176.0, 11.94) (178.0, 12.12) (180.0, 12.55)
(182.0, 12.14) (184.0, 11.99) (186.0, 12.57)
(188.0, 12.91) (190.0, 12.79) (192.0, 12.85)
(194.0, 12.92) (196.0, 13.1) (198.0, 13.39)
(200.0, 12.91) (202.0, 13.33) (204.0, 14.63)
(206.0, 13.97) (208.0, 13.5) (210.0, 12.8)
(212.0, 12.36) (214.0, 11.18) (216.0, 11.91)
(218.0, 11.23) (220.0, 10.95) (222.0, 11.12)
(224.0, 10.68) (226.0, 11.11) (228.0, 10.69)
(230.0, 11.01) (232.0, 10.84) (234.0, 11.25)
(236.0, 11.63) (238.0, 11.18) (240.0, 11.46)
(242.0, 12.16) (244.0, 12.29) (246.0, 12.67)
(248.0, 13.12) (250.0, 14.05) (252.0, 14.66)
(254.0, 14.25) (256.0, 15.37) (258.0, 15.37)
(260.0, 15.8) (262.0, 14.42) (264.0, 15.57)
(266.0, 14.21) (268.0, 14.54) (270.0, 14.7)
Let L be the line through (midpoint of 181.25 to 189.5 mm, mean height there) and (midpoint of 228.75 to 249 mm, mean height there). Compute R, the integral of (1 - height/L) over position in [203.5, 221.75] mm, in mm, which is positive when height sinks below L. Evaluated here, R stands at -0.4 mm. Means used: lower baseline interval 12.4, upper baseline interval 11.7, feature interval 12.4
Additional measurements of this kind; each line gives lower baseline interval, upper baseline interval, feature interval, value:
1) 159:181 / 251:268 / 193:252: 6.02 mm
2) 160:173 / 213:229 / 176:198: -2.05 mm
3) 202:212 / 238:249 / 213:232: 2.79 mm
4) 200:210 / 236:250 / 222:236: 1.94 mm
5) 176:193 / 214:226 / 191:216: -2.68 mm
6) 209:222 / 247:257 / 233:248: 1.77 mm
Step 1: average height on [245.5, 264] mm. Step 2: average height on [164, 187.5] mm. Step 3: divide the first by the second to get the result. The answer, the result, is 1.22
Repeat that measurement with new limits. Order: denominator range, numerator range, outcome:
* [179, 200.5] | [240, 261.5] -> 1.09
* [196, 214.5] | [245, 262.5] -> 1.09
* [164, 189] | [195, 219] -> 1.08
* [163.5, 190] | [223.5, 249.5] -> 0.97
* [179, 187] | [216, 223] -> 0.91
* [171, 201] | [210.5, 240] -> 0.90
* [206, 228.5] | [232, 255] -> 1.07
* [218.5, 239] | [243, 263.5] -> 1.29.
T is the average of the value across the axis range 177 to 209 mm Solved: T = 13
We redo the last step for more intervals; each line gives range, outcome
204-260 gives 12.4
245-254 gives 13.7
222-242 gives 11.1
